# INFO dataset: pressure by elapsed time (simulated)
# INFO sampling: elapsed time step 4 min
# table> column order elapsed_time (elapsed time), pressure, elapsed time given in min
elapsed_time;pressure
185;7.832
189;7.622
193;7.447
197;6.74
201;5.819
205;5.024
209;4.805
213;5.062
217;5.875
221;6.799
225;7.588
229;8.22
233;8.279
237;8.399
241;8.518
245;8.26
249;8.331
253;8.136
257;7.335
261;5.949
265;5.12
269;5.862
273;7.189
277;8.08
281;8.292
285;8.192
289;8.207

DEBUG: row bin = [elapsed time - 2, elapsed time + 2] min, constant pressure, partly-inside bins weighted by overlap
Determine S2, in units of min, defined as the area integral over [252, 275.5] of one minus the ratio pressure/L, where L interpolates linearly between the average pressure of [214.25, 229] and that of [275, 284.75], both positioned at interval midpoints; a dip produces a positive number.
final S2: 3.7 min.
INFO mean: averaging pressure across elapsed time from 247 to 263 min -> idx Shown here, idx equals 7.44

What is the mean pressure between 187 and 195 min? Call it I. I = 7.53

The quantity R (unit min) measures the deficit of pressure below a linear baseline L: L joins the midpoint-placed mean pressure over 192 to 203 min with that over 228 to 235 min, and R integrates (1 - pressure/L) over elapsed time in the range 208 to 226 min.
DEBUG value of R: 3.7 min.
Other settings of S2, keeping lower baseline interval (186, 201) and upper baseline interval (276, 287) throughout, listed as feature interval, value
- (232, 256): -1.7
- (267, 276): 1.5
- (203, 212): 2.9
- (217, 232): 0.3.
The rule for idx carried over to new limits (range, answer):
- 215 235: 7.35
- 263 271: 5.49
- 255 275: 6.29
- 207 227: 6.03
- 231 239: 8.34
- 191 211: 5.97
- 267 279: 7.04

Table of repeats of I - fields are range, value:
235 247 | 8.39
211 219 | 5.47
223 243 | 8.2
